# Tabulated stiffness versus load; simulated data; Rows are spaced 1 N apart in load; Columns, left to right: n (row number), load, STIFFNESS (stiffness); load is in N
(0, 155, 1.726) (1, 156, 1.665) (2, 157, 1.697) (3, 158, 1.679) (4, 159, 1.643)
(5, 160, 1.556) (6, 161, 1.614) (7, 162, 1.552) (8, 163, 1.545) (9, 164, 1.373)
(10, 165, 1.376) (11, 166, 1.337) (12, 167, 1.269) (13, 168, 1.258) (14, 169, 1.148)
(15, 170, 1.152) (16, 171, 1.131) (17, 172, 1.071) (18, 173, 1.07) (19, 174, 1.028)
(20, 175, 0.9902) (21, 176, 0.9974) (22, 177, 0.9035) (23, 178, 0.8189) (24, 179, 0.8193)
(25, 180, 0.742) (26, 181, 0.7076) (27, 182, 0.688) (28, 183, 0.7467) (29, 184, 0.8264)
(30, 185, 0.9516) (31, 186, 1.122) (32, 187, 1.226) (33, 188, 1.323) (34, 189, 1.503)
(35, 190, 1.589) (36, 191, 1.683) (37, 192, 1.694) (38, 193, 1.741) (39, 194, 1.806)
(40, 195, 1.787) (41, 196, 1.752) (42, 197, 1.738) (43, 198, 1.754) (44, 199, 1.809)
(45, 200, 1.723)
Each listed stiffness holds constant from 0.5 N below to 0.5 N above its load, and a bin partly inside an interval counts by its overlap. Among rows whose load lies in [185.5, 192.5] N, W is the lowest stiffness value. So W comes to 1.122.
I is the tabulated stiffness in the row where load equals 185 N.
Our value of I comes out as 0.9516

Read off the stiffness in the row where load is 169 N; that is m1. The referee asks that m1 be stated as 1.148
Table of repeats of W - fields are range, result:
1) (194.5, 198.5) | 1.738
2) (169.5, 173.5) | 1.07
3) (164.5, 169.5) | 1.148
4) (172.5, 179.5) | 0.8189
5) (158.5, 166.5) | 1.337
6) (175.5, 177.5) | 0.9035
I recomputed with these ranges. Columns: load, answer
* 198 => 1.754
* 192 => 1.694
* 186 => 1.122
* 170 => 1.152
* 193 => 1.741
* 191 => 1.683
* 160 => 1.556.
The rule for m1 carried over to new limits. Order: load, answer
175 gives 0.9902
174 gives 1.028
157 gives 1.697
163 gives 1.545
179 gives 0.8193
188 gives 1.323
